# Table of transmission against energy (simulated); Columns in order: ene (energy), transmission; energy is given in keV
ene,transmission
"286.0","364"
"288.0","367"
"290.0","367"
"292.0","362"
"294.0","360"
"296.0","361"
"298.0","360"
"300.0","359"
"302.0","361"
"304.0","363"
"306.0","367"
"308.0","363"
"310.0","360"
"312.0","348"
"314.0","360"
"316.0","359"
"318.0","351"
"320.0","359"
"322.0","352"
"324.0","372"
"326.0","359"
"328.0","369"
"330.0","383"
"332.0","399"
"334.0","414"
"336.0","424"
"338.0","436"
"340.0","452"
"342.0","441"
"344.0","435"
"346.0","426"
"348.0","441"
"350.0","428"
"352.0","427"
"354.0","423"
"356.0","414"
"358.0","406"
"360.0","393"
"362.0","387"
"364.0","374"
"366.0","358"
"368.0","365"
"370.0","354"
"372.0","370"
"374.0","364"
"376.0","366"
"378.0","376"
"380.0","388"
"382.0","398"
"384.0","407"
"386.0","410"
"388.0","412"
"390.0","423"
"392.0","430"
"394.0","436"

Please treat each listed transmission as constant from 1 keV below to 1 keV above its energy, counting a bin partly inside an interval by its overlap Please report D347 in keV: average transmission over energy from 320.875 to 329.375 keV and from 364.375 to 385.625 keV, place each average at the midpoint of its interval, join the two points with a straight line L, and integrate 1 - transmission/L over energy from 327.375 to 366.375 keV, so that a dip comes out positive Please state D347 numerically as -4.6 keV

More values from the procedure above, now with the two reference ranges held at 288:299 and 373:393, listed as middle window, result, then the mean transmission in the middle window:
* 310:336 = 0.2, 371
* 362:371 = 0.6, 365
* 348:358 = -1.0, 423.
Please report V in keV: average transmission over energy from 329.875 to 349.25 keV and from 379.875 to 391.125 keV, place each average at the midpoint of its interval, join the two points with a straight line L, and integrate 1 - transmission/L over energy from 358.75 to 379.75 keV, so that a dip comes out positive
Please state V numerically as 2.18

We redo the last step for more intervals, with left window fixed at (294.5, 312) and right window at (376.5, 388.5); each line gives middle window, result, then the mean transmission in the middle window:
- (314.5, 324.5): 0.28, 358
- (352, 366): -0.46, 398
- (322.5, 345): -1.90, 406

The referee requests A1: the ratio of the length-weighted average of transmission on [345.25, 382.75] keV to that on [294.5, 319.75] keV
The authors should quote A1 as 1.09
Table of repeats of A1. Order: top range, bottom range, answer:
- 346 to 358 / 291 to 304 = 1.18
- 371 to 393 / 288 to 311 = 1.09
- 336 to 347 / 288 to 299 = 1.20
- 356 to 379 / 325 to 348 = 0.91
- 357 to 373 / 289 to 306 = 1.04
